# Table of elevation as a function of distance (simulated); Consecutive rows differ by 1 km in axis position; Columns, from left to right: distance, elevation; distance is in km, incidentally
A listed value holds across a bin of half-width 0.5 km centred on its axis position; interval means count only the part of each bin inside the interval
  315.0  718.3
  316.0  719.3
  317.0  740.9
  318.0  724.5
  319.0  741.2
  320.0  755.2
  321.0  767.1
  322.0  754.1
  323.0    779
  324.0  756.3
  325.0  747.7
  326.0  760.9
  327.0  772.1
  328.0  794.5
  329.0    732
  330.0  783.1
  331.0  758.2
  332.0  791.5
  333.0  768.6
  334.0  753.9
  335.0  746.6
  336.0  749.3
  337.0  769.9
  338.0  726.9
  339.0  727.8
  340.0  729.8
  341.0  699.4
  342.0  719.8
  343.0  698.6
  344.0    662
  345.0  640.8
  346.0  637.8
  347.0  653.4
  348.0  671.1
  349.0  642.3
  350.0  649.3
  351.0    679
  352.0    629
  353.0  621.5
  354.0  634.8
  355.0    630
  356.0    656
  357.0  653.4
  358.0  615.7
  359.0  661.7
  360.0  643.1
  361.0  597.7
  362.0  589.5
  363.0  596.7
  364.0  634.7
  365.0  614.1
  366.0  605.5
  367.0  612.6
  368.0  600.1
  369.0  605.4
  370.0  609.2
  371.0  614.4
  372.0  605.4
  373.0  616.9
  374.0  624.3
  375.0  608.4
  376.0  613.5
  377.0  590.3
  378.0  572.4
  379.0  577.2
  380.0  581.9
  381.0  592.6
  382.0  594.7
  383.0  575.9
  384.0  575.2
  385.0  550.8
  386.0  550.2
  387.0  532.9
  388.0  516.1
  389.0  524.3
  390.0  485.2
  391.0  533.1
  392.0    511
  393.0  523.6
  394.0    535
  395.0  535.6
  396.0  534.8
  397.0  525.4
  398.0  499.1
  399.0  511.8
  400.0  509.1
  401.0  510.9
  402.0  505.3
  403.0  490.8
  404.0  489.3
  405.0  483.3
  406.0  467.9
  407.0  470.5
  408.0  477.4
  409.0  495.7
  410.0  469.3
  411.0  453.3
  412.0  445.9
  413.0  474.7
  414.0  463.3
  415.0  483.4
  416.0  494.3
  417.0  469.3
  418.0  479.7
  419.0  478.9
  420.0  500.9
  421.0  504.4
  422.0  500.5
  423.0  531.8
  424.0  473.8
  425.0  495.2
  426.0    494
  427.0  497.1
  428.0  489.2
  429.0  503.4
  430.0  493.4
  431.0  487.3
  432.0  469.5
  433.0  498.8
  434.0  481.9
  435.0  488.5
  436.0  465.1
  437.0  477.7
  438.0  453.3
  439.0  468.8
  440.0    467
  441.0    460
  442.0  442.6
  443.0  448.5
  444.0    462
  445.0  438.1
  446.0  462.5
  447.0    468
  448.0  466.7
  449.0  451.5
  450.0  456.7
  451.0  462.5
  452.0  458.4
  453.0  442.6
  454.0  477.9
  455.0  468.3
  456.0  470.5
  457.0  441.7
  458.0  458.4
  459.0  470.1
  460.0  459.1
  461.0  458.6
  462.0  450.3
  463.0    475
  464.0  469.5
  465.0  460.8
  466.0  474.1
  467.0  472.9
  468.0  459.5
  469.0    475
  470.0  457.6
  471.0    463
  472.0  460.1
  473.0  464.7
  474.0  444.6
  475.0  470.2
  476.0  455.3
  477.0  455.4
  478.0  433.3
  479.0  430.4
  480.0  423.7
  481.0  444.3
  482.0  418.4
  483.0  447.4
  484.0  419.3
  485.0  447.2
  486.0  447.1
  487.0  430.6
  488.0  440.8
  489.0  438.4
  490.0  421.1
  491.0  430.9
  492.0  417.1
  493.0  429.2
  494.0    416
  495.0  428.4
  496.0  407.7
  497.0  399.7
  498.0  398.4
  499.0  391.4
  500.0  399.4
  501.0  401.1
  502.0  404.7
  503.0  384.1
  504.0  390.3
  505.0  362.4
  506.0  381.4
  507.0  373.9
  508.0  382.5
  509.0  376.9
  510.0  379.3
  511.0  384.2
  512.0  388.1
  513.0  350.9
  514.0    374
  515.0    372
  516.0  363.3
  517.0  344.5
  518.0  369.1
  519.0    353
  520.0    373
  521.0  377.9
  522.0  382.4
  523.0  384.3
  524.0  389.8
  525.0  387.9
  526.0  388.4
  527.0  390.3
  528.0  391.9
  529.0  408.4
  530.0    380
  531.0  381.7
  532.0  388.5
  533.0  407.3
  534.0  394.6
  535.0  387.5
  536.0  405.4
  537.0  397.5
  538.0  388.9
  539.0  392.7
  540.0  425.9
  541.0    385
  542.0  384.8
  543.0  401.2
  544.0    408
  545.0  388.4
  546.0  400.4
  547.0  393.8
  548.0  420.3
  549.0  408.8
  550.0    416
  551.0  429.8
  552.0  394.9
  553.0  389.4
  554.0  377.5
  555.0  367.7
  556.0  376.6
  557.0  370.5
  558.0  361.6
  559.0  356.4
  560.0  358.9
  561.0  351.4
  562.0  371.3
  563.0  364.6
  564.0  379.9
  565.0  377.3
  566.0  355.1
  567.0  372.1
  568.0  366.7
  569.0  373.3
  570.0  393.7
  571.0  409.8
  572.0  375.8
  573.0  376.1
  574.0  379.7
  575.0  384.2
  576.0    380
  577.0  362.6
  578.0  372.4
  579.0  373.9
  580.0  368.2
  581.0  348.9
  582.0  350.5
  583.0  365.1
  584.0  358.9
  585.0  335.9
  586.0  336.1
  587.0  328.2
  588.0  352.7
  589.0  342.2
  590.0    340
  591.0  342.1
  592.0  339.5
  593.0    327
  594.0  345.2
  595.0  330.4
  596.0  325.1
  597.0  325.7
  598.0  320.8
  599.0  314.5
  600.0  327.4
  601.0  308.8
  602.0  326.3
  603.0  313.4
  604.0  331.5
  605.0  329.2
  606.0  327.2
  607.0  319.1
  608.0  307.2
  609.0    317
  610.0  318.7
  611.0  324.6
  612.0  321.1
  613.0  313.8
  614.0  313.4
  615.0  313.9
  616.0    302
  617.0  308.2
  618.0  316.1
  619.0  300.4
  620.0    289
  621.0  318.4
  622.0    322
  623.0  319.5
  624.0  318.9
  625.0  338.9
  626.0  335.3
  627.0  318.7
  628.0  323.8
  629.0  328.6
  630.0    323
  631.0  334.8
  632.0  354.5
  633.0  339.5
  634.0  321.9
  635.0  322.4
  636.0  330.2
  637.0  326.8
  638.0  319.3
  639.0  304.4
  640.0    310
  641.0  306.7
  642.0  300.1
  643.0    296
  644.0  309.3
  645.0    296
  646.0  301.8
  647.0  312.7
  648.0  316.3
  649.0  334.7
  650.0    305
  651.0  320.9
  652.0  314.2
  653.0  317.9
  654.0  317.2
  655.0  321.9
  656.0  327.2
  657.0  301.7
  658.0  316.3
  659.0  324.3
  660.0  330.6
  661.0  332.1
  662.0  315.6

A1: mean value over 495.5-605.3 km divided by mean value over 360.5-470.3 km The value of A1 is 0.73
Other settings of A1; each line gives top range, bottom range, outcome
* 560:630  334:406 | 0.56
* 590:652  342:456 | 0.60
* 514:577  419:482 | 0.82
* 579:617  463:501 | 0.75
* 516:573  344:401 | 0.65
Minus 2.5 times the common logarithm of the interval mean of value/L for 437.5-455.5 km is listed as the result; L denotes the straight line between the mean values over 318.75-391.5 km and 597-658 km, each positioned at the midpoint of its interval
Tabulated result 0.18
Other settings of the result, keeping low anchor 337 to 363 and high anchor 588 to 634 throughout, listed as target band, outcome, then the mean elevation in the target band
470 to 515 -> 0.15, 416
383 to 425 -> 0.18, 502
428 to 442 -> 0.16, 477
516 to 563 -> 0.08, 387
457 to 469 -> 0.11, 464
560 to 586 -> 0.01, 369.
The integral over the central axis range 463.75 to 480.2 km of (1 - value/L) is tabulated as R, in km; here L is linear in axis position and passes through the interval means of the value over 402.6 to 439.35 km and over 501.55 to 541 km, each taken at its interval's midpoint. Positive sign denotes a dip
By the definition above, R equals -1.0 km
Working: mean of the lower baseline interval 483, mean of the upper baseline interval 384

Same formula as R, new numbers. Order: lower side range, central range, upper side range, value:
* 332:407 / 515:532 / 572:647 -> 2.0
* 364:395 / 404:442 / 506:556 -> 2.9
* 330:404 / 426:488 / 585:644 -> 5.8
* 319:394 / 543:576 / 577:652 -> 1.0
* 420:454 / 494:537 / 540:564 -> 3.0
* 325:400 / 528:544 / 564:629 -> 0.7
